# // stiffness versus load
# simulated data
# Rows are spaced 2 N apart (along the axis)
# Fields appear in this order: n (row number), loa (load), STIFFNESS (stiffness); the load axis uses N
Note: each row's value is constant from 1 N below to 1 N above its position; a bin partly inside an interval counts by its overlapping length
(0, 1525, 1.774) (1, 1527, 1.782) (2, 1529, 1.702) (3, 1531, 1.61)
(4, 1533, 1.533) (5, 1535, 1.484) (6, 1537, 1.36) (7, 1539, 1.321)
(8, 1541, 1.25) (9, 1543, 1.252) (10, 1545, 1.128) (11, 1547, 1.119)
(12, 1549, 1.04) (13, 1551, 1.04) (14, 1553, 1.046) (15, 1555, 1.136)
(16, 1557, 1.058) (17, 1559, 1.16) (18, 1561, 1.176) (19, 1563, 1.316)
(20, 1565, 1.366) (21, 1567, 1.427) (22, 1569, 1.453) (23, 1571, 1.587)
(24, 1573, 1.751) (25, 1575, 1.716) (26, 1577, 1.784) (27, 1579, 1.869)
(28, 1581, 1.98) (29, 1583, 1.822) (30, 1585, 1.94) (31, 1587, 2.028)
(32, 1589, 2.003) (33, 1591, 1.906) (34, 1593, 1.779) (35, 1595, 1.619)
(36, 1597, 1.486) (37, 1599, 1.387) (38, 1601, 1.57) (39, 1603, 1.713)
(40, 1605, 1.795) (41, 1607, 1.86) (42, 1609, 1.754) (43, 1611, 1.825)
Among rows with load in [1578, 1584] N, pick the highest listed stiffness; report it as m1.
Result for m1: 1.98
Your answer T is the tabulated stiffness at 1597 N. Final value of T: 1.486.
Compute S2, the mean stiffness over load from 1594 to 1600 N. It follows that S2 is 1.5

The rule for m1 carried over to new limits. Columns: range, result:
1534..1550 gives 1.484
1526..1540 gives 1.782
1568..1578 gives 1.784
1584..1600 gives 2.028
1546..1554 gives 1.119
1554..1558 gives 1.136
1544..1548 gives 1.128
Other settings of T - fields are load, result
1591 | 1.906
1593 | 1.779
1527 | 1.782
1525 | 1.774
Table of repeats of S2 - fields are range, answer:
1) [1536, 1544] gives 1.3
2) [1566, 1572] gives 1.49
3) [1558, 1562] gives 1.17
